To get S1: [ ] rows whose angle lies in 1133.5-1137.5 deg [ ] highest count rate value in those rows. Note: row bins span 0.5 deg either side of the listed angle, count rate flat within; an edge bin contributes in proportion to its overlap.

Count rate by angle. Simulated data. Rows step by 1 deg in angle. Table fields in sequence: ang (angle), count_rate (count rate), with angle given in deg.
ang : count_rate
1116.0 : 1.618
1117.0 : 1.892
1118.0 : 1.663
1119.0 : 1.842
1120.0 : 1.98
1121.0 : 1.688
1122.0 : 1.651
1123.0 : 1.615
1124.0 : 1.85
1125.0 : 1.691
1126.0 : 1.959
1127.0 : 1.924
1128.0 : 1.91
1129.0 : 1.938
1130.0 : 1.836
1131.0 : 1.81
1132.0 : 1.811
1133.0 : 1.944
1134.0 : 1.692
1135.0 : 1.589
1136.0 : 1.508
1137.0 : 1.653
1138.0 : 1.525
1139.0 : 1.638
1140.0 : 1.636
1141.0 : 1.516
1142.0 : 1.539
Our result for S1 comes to 1.692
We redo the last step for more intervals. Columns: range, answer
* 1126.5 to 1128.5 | 1.924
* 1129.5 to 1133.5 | 1.944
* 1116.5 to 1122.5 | 1.98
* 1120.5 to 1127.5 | 1.959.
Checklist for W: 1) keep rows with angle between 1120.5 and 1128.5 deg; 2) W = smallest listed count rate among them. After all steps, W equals 1.615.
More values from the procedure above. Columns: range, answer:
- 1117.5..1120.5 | 1.663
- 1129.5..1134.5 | 1.692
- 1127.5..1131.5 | 1.81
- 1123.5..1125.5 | 1.691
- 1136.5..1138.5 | 1.525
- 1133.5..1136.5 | 1.508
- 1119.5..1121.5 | 1.688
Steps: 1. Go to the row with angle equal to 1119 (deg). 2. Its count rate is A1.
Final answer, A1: 1.842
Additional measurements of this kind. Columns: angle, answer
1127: 1.924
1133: 1.944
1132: 1.811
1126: 1.959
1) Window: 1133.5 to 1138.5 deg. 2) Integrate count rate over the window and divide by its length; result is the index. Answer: 1.59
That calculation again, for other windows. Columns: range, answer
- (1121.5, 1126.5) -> 1.75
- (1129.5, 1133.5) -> 1.85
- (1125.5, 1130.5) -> 1.91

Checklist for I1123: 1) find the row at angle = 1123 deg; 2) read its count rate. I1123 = 1.615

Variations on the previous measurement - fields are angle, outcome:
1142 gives 1.539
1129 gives 1.938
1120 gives 1.98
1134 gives 1.692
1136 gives 1.508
